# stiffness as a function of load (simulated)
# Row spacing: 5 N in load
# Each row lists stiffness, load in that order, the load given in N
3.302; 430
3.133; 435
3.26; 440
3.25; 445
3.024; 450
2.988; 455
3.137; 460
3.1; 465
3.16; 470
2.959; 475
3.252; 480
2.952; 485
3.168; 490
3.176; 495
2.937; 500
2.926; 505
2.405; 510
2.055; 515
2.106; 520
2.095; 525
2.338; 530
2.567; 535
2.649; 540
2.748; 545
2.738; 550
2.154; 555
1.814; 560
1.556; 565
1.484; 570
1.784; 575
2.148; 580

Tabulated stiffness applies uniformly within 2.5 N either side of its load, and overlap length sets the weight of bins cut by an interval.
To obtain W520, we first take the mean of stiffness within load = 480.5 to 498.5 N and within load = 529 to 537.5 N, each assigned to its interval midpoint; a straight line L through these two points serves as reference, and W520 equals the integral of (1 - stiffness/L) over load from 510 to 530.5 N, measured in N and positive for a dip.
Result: 3.8 N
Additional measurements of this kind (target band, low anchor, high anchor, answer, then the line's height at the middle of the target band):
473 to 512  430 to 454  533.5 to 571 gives -3.4 N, 2.74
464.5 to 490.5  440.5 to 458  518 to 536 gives -2.8 N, 2.8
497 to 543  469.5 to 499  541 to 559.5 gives 4.9 N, 2.76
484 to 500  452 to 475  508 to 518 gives -3.2 N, 2.58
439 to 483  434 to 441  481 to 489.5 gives 0.1 N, 3.13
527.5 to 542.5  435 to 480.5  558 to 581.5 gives -2.5 N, 2.17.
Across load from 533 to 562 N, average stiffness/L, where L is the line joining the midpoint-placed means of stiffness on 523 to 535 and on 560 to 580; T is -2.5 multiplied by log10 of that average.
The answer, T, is -0.20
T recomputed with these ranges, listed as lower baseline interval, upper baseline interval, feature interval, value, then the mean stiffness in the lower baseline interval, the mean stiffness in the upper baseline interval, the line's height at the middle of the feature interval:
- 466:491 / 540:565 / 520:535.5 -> 0.14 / 3.09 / 2.31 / 2.57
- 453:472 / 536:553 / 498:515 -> 0.09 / 3.1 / 2.68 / 2.87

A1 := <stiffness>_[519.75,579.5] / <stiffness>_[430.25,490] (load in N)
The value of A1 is 0.70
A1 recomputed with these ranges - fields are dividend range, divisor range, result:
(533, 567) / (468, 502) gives 0.75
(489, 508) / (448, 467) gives 0.99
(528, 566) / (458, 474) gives 0.75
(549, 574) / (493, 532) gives 0.76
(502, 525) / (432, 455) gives 0.75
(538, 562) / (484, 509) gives 0.81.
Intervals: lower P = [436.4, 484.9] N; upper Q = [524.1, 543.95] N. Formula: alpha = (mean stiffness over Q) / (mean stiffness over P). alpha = 0.79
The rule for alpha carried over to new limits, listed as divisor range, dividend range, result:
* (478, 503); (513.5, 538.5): 0.73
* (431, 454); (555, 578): 0.54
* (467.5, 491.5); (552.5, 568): 0.59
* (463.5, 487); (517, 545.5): 0.77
